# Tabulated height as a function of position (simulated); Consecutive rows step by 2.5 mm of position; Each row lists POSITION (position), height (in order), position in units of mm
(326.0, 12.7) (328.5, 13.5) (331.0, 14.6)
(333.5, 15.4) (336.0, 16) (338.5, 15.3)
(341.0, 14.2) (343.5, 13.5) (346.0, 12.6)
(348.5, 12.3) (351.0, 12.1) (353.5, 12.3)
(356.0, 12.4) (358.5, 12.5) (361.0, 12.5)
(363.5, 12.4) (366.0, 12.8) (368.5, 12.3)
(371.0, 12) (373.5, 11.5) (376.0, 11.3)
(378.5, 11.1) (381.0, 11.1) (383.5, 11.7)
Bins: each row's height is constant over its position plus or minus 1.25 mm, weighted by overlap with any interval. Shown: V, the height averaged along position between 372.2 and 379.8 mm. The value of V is 11.3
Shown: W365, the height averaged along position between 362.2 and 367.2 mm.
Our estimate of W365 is 12.6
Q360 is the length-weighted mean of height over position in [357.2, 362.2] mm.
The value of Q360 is 12.5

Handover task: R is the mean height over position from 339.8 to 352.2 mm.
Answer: 12.9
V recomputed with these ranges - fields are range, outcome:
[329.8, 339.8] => 15.3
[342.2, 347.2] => 13.1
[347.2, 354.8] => 12.2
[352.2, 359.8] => 12.4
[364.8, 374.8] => 12.1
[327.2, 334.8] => 14.5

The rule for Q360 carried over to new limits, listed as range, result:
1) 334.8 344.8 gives 14.7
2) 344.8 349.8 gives 12.4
